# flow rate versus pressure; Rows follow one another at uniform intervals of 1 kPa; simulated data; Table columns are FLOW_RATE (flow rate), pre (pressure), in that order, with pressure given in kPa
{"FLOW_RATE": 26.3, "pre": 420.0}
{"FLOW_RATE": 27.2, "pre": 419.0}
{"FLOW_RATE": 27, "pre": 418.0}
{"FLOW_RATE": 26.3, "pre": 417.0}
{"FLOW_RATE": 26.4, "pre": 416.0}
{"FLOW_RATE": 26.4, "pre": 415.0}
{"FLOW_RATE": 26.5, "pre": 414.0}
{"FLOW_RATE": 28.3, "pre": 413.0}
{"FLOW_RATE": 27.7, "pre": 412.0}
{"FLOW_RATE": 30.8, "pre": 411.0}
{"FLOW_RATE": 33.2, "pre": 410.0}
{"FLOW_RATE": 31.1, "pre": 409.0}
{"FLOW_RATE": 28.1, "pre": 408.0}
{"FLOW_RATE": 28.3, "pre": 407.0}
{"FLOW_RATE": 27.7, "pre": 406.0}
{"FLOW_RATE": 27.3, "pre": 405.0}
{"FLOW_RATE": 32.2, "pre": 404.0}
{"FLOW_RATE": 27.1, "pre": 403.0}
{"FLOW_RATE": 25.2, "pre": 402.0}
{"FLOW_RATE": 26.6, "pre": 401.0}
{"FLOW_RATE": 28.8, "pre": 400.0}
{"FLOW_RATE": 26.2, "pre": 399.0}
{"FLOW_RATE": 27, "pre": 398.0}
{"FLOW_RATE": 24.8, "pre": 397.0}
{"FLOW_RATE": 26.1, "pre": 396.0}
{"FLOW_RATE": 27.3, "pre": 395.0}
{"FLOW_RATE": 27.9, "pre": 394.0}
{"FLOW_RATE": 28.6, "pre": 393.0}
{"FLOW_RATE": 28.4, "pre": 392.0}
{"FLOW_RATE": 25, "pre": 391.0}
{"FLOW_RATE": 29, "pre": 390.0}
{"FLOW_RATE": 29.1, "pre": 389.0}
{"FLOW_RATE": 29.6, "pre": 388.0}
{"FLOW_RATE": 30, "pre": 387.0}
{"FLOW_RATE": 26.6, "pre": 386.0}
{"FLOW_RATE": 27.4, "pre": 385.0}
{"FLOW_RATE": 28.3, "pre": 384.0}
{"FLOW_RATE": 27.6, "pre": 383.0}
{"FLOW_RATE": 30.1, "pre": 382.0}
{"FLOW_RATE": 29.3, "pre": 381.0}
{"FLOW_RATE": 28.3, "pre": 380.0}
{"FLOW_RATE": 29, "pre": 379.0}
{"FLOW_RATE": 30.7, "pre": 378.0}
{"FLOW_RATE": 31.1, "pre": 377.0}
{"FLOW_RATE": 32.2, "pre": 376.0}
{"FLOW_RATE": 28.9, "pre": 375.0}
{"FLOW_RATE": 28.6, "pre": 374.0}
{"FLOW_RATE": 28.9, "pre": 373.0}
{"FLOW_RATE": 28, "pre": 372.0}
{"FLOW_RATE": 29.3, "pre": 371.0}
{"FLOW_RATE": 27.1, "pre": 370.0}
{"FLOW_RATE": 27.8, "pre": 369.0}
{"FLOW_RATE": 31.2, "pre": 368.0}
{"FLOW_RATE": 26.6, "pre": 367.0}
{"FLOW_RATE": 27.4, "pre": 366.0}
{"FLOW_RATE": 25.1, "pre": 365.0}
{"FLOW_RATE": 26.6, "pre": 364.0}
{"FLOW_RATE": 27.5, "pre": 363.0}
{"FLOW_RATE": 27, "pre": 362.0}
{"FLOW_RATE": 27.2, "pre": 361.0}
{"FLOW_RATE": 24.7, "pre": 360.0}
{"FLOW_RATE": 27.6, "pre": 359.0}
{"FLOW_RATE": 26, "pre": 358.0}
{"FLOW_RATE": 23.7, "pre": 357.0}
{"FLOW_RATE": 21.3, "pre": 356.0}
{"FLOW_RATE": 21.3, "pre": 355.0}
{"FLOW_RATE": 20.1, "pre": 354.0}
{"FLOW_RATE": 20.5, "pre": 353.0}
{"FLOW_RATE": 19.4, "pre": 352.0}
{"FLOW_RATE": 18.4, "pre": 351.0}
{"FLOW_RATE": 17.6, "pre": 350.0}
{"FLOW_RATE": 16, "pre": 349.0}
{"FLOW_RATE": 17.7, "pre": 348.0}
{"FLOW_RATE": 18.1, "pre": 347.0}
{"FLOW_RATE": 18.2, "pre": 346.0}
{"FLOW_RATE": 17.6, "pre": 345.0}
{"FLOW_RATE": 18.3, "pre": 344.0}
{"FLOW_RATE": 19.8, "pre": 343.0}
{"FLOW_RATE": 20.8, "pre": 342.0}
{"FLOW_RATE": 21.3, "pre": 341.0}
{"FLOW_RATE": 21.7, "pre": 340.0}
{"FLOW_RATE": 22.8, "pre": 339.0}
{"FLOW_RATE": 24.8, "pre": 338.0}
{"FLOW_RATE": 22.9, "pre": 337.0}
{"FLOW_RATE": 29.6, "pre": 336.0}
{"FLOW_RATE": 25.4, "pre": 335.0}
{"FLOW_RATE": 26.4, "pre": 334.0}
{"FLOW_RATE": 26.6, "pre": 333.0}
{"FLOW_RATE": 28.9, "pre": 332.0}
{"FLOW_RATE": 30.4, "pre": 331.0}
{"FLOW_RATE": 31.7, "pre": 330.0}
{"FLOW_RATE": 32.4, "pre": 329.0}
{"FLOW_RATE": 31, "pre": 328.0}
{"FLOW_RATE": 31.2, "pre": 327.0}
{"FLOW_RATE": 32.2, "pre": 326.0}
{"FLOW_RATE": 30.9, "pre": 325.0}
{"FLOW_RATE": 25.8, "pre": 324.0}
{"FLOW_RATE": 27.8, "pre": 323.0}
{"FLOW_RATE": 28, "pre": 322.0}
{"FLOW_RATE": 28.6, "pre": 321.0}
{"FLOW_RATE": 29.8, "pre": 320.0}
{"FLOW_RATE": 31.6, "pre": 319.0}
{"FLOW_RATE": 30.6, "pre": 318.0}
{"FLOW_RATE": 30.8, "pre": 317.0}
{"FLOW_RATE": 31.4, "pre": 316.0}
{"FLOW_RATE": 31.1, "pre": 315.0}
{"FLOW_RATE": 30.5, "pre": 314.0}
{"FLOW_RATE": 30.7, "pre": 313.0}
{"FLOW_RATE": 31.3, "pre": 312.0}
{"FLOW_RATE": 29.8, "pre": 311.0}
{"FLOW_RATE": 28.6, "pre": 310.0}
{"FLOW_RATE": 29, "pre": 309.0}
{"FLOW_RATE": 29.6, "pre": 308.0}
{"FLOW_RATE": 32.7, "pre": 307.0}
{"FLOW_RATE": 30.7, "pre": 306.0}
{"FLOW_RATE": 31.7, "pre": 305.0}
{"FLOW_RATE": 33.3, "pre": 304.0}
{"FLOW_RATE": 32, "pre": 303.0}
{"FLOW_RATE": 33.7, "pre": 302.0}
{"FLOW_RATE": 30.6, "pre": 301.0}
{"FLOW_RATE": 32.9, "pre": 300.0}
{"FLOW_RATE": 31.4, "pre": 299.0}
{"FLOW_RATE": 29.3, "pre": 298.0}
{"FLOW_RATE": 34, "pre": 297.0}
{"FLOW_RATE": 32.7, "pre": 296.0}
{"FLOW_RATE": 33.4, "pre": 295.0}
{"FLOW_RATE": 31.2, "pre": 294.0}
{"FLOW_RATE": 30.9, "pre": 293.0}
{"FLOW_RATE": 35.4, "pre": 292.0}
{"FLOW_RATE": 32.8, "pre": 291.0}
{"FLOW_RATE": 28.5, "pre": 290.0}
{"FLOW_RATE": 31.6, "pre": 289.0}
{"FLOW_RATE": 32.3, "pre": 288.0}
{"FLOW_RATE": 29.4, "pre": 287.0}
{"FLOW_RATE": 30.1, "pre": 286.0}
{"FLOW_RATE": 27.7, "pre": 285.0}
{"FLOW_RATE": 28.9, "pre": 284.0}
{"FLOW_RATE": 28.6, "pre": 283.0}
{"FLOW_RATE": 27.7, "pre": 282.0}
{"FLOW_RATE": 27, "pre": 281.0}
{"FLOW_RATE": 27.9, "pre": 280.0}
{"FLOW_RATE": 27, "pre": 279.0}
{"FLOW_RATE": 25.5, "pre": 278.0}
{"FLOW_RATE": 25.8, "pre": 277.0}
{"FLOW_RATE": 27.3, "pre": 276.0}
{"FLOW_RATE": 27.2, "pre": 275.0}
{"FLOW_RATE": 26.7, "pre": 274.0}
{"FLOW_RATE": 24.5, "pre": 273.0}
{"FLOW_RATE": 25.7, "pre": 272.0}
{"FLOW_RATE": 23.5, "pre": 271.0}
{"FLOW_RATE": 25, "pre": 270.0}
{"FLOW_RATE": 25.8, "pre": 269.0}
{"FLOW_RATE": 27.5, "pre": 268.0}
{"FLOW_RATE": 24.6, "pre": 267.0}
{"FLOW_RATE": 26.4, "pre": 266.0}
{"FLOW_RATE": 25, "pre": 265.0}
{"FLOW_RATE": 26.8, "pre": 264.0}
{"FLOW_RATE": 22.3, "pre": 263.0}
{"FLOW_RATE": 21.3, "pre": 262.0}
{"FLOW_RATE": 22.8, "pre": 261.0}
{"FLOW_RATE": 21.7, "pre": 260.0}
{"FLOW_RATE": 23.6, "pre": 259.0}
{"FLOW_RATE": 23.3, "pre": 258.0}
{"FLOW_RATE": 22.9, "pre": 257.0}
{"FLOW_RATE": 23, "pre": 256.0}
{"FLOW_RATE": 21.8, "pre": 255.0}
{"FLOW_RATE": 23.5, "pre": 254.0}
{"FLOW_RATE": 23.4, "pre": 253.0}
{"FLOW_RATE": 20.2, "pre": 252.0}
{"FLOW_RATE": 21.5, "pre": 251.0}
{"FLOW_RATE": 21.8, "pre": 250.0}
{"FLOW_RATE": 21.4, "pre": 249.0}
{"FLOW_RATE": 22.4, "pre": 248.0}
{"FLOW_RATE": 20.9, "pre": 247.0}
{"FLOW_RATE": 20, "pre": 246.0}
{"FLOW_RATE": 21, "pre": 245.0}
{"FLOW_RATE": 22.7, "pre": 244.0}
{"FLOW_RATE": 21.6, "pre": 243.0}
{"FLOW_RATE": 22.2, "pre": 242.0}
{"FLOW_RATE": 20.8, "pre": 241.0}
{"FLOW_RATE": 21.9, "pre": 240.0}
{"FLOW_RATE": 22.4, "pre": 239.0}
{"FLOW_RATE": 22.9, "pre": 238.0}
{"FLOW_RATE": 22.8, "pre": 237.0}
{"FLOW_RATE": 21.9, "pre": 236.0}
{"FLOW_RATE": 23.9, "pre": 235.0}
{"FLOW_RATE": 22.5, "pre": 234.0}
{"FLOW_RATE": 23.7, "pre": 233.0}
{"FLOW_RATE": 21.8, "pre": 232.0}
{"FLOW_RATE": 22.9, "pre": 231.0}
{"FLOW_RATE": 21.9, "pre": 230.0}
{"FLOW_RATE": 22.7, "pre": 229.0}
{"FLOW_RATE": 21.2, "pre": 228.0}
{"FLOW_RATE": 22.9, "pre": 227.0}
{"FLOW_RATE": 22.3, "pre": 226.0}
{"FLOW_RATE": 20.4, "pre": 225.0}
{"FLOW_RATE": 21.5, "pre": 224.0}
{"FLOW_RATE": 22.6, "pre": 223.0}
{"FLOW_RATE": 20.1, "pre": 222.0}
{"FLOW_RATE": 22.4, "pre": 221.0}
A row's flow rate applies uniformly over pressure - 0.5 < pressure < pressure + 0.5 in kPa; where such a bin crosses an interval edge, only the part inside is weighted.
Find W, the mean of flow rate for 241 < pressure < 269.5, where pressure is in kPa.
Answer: 22.9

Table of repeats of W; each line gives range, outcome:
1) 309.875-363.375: 25.6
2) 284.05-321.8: 31.1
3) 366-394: 28.7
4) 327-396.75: 25.9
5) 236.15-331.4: 27.4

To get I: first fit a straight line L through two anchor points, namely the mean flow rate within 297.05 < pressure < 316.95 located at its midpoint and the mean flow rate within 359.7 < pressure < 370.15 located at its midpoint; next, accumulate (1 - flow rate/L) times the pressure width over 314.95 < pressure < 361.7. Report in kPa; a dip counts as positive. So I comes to 6.46 kPa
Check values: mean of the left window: 31.1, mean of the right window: 27.2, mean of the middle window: 25.1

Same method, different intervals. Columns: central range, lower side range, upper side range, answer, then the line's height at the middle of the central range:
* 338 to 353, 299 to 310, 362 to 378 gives 5.2 kPa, 29.6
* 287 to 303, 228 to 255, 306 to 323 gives -2.2 kPa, 28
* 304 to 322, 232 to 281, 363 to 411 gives -3.4 kPa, 25.6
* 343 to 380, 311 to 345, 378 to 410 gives 4.4 kPa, 27.9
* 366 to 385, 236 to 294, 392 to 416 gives -1.1 kPa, 27.4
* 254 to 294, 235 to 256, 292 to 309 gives 0.9 kPa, 27.1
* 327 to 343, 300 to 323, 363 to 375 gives 1.7 kPa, 29.6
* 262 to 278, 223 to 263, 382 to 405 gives -1.6 kPa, 23.1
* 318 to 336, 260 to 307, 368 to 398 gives -0.5 kPa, 28.5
